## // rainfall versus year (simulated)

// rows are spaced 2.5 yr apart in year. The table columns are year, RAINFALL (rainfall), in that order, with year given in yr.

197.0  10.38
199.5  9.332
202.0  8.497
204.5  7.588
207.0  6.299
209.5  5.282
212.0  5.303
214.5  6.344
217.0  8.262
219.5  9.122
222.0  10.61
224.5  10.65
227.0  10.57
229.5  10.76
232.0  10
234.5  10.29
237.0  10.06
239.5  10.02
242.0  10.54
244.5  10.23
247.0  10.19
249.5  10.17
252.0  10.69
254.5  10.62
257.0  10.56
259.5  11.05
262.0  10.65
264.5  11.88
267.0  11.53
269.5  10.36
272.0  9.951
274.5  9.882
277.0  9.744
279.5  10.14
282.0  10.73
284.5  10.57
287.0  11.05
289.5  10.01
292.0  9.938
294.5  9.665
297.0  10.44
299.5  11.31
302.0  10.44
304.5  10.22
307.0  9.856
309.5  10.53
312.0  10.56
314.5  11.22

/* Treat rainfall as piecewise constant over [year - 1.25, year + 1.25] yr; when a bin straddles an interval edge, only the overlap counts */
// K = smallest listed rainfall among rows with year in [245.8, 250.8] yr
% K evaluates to 10.17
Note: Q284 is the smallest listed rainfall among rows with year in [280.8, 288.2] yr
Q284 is 10.57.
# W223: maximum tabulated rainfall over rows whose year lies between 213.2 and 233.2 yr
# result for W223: 10.76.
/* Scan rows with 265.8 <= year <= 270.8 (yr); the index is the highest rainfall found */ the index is 11.53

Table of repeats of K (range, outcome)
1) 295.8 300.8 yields 10.44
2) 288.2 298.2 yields 9.665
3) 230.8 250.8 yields 10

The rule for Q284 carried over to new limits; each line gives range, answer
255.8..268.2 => 10.56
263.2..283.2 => 9.744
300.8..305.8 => 10.22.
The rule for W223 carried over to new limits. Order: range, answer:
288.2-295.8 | 10.01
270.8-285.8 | 10.73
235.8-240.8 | 10.06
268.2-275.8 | 10.36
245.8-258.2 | 10.69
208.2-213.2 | 5.303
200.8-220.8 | 9.122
